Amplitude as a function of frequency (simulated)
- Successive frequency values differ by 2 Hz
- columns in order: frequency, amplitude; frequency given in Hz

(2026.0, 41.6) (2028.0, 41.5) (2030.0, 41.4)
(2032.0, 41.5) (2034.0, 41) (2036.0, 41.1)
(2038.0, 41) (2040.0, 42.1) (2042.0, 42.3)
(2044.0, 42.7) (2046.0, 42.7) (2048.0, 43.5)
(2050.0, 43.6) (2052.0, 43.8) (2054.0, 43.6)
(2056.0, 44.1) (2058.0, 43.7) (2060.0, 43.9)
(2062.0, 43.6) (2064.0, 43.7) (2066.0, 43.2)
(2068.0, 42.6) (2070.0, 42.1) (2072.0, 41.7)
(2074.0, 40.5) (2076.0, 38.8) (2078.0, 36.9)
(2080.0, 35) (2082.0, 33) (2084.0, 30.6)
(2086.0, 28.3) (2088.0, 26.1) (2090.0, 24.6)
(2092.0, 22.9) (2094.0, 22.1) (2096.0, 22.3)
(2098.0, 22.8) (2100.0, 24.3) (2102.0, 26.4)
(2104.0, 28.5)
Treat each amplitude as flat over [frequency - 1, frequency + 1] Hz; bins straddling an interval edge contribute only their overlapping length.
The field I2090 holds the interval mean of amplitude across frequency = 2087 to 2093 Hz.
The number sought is 24.5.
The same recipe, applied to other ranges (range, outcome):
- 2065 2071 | 42.6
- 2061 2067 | 43.5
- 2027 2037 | 41.3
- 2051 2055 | 43.7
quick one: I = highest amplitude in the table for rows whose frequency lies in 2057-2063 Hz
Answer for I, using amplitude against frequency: 43.9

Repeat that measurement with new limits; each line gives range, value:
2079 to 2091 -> 35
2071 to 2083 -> 41.7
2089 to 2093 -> 24.6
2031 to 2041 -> 42.1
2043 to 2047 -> 42.7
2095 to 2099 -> 22.8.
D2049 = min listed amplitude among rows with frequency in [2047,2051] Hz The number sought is 43.5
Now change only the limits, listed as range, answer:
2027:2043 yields 41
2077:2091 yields 24.6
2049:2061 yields 43.6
